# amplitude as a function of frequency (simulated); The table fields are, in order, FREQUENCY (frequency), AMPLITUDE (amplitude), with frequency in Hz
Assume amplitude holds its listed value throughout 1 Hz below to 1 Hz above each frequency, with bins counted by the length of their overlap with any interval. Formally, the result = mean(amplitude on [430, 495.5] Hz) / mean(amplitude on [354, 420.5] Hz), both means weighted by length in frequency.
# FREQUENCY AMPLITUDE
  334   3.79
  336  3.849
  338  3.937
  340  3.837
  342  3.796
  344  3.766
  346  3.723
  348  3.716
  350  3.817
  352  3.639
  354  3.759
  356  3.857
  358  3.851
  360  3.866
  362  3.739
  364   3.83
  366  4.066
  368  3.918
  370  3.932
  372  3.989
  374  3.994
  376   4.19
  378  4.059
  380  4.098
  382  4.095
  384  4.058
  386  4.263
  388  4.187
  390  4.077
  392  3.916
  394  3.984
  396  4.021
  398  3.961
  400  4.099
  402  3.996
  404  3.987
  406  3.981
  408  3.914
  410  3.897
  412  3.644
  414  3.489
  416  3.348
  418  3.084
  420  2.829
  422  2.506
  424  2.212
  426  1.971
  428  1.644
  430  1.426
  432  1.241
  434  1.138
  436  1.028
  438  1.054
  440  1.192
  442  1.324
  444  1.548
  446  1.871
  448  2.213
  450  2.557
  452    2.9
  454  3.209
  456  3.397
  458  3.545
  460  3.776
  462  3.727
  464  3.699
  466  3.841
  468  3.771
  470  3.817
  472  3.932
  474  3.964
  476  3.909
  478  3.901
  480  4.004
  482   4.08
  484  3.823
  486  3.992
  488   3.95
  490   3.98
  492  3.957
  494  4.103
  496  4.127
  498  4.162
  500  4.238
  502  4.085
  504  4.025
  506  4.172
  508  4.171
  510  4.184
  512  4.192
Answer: 0.79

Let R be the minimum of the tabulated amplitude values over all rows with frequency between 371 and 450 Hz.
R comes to 1.028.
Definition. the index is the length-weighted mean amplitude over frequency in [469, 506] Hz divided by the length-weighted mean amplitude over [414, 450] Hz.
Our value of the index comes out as 2.08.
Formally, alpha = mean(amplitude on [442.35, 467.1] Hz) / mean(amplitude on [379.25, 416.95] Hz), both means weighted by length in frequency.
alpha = 0.76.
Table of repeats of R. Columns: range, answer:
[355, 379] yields 3.739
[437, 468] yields 1.054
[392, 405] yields 3.916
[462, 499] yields 3.699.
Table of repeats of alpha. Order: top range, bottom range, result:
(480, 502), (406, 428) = 1.32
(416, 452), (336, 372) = 0.49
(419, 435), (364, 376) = 0.47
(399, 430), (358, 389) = 0.79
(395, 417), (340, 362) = 1.02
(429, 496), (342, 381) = 0.78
